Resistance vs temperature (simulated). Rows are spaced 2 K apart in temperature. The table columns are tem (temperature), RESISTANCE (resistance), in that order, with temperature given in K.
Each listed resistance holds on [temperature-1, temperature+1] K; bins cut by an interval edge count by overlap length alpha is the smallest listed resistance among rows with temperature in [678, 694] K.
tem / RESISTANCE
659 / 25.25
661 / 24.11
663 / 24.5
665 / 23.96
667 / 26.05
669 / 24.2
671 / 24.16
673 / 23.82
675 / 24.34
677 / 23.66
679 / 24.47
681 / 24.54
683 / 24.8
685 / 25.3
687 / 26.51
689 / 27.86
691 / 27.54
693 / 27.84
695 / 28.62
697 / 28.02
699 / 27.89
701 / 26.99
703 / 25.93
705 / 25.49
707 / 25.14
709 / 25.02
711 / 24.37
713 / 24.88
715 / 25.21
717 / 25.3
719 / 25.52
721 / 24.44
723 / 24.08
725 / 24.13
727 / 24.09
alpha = 24.47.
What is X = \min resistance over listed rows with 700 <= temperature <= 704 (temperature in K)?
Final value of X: 25.93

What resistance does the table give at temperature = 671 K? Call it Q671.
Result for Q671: 24.16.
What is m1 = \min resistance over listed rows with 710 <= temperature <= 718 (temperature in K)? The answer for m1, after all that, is 24.37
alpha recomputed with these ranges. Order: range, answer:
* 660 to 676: 23.82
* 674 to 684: 23.66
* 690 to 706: 25.49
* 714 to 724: 24.08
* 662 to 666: 23.96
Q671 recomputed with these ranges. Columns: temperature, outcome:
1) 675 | 24.34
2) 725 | 24.13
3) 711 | 24.37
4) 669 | 24.2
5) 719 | 25.52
